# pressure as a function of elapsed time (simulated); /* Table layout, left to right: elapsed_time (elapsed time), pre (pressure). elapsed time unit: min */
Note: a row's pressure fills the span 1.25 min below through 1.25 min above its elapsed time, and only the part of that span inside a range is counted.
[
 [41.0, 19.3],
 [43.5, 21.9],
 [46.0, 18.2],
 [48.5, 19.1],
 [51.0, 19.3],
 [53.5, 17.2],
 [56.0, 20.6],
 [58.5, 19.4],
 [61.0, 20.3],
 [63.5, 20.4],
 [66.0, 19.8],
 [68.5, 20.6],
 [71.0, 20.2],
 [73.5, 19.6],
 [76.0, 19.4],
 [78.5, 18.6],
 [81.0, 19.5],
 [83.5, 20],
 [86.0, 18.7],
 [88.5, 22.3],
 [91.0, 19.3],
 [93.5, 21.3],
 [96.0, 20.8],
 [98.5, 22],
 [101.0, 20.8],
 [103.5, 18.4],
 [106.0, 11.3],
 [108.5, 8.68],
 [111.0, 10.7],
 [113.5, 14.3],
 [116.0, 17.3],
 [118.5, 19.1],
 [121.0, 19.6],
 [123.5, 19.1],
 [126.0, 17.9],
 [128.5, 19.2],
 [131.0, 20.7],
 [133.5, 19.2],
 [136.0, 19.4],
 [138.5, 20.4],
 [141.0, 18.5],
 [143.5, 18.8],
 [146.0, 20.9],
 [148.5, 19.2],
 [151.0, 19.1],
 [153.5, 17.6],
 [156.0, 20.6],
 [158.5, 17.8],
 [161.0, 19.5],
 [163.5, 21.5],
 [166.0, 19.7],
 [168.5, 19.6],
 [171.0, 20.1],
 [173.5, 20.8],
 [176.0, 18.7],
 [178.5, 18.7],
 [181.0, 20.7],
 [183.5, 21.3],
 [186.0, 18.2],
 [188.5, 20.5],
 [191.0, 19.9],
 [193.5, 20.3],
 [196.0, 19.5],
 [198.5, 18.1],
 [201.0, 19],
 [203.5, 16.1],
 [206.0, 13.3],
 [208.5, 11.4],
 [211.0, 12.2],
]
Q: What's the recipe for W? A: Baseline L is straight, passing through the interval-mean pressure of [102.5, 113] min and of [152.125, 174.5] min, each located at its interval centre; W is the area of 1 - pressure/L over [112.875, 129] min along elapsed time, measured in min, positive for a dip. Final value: -4.75 min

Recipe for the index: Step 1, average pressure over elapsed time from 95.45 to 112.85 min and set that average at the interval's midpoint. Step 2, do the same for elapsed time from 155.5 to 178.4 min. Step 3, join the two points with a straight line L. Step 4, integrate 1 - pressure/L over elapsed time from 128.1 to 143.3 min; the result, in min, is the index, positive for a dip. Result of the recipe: -1.5 min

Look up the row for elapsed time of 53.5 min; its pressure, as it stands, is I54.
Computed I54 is 17.2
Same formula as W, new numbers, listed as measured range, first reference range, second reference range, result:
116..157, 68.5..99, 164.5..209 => 0.37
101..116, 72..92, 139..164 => 4.46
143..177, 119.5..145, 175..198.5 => -0.17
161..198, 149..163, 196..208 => -4.40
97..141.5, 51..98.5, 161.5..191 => 5.25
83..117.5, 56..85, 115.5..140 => 3.56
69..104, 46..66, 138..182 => -1.19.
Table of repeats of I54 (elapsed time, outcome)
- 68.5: 20.6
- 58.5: 19.4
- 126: 17.9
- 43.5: 21.9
